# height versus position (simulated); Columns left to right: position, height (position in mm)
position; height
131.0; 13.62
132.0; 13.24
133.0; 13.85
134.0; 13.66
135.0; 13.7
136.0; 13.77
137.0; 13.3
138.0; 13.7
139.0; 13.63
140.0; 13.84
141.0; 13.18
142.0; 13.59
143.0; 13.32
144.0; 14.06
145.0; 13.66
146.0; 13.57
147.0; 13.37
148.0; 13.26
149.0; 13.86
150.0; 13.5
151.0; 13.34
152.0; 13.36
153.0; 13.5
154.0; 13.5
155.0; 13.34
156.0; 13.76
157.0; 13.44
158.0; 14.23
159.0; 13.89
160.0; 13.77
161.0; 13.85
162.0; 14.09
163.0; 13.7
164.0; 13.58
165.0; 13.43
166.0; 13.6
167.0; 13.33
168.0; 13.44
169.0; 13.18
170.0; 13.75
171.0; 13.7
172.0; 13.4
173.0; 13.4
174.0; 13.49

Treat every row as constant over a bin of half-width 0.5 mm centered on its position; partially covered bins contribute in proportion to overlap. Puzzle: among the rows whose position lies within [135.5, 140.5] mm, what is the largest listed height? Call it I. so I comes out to 13.84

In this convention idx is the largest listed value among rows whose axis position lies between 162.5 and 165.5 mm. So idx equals 13.7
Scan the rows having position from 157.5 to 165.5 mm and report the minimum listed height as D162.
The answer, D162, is 13.43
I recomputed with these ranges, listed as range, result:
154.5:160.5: 14.23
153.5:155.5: 13.5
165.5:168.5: 13.6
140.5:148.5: 14.06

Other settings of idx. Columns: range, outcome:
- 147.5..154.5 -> 13.86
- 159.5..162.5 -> 14.09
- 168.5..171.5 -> 13.75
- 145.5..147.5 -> 13.57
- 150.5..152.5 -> 13.36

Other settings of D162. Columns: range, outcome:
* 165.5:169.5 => 13.18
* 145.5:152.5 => 13.26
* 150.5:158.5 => 13.34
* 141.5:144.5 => 13.32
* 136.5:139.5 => 13.3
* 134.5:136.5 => 13.7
